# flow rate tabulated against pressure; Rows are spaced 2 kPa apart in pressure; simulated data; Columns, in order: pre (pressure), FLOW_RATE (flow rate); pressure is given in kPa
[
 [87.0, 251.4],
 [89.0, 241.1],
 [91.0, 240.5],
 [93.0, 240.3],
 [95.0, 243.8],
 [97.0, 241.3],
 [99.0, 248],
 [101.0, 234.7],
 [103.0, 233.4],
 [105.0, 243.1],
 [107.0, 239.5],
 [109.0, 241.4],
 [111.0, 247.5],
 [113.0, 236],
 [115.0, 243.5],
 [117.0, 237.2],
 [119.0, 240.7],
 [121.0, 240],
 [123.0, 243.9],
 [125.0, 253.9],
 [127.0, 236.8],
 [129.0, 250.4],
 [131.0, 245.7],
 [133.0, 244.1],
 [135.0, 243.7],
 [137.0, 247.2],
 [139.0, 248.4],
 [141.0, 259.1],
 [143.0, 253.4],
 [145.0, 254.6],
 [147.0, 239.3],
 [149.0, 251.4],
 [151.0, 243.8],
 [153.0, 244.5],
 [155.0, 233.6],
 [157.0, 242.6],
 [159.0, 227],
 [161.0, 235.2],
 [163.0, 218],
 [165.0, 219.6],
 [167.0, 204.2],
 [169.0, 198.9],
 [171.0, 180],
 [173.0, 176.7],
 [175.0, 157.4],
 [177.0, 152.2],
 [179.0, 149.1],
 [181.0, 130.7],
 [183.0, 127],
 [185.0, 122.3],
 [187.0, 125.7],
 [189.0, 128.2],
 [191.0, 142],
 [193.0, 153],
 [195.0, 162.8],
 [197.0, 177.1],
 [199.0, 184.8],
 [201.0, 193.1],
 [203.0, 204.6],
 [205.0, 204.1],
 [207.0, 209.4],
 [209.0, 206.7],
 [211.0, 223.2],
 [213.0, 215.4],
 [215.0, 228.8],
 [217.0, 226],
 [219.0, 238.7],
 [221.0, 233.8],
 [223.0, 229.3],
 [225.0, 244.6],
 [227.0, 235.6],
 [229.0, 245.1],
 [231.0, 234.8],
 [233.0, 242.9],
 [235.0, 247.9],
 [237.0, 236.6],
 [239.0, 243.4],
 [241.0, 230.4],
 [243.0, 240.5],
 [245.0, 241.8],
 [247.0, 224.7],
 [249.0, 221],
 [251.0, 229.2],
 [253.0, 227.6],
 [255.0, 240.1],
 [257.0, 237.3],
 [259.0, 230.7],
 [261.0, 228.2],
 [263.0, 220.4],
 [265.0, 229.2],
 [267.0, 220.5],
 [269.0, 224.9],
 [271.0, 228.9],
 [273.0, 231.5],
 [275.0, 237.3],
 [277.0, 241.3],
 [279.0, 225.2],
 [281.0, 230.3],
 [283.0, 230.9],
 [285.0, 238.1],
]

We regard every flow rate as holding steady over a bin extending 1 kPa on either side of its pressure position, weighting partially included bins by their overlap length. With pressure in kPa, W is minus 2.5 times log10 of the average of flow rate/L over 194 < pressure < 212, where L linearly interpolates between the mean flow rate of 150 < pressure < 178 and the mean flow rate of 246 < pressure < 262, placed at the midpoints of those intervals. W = 0.12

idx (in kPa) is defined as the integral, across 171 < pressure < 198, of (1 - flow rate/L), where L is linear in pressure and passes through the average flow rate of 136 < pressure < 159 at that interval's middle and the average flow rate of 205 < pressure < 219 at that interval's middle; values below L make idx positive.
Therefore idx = 9.7 kPa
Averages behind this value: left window 246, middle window 148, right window 219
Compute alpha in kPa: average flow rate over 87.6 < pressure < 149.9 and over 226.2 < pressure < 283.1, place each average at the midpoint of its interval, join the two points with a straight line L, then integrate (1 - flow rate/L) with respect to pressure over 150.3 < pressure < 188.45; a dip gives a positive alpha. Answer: 8.3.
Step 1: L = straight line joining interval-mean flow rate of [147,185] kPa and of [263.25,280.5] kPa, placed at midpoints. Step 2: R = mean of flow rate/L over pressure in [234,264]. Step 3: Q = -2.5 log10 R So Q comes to -0.05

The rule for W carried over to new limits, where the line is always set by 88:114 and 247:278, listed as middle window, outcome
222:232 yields -0.03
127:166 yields -0.02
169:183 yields 0.43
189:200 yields 0.41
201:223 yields 0.07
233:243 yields -0.04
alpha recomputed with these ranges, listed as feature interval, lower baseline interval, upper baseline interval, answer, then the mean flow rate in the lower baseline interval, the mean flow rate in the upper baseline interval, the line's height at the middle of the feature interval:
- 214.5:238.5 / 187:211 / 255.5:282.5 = -4.68 kPa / 178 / 230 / 199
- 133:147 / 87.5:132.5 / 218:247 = -0.50 kPa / 242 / 238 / 241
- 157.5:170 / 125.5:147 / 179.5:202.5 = -1.17 kPa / 248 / 151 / 199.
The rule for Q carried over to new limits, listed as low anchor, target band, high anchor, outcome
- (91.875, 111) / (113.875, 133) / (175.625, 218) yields -0.08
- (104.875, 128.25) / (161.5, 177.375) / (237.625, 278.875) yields 0.24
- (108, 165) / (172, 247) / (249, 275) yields 0.18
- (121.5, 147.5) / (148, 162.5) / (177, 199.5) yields -0.15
